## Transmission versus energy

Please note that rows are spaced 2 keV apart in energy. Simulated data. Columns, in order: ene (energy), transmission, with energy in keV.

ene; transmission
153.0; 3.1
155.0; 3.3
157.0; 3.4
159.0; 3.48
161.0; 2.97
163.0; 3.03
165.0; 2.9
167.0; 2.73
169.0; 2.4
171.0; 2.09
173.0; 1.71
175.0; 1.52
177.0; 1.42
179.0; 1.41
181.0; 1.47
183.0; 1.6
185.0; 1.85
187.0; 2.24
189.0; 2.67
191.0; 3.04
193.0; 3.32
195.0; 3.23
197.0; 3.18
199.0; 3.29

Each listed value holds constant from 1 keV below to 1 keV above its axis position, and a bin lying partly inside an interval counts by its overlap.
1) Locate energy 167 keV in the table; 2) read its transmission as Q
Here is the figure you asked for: 2.73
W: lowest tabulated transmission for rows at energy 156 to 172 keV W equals 2.09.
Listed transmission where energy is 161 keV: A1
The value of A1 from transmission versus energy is 2.97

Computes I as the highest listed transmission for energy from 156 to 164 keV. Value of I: 3.48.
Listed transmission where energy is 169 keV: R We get 2.4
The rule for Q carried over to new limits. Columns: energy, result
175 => 1.52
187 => 2.24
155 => 3.3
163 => 3.03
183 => 1.6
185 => 1.85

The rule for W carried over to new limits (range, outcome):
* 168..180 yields 1.41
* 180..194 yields 1.47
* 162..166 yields 2.9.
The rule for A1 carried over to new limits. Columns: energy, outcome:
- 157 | 3.4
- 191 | 3.04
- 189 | 2.67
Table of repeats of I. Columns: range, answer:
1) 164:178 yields 2.9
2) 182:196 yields 3.32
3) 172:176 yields 1.71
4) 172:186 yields 1.85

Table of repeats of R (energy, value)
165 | 2.9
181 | 1.47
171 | 2.09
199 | 3.29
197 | 3.18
